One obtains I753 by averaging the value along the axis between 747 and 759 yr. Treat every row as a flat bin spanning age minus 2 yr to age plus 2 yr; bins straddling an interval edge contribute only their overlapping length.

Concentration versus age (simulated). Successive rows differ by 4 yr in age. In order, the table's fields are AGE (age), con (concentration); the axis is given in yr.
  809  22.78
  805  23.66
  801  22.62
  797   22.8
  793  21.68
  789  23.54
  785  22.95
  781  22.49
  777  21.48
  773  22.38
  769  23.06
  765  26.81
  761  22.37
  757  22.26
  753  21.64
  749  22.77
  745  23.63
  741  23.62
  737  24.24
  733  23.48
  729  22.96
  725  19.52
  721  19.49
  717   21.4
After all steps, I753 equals 22.2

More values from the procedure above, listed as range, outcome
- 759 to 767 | 24.6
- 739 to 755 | 22.9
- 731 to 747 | 23.7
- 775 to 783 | 22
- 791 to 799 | 22.2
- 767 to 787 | 22.5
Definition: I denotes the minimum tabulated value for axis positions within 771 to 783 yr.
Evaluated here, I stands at 21.48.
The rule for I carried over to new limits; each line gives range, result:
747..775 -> 21.64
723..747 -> 19.52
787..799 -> 21.68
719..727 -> 19.49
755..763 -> 22.26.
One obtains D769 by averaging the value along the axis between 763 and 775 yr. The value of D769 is 24.1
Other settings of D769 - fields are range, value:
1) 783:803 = 22.7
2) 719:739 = 21.9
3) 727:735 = 23.2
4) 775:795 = 22.4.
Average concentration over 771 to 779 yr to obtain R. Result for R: 21.9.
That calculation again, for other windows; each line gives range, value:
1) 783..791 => 23.2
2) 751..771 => 23.2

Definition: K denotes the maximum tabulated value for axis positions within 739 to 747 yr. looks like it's 23.63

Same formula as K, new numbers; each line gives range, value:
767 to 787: 23.06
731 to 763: 24.24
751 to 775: 26.81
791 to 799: 22.8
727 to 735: 23.48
